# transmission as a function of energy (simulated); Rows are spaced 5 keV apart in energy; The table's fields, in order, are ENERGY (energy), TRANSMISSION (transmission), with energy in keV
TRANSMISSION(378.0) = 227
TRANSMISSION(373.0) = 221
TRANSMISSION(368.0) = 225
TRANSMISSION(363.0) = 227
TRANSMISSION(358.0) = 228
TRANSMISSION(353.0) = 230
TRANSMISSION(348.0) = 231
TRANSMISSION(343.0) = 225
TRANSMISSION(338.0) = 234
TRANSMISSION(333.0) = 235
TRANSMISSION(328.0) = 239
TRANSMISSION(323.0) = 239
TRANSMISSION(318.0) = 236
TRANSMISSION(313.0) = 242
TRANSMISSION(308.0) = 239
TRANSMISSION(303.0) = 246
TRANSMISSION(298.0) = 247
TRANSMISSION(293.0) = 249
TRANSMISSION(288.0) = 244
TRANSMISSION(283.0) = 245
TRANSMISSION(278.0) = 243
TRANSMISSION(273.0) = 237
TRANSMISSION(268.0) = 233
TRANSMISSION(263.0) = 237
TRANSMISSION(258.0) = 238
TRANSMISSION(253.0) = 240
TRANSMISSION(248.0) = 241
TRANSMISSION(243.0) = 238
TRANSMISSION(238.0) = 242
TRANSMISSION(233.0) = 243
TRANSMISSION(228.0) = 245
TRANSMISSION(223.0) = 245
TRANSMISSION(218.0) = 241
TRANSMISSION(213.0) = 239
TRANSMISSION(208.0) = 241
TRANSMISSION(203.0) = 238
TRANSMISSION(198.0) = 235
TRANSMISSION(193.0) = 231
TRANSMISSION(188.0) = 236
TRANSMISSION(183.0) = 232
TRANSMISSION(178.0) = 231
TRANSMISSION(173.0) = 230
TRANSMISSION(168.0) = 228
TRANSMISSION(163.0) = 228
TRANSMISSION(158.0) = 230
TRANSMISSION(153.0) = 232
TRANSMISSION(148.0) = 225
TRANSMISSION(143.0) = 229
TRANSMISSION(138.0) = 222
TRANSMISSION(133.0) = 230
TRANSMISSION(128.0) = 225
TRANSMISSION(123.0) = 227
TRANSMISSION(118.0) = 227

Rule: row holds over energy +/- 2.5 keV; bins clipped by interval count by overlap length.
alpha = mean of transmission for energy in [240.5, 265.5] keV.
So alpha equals 239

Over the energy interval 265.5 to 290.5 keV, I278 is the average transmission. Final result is 240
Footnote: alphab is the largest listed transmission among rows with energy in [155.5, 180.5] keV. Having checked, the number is 231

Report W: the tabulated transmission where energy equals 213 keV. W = 239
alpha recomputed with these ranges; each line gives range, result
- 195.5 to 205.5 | 236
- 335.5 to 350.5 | 230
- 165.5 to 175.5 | 229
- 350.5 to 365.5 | 228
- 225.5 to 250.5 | 242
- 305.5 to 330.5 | 239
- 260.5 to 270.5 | 235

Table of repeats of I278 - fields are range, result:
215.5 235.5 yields 244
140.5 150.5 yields 227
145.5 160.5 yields 229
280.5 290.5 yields 244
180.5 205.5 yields 234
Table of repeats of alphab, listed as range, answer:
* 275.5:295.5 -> 249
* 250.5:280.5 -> 243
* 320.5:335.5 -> 239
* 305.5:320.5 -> 242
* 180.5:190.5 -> 236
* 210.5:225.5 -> 245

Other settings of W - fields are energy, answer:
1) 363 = 227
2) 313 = 242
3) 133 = 230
